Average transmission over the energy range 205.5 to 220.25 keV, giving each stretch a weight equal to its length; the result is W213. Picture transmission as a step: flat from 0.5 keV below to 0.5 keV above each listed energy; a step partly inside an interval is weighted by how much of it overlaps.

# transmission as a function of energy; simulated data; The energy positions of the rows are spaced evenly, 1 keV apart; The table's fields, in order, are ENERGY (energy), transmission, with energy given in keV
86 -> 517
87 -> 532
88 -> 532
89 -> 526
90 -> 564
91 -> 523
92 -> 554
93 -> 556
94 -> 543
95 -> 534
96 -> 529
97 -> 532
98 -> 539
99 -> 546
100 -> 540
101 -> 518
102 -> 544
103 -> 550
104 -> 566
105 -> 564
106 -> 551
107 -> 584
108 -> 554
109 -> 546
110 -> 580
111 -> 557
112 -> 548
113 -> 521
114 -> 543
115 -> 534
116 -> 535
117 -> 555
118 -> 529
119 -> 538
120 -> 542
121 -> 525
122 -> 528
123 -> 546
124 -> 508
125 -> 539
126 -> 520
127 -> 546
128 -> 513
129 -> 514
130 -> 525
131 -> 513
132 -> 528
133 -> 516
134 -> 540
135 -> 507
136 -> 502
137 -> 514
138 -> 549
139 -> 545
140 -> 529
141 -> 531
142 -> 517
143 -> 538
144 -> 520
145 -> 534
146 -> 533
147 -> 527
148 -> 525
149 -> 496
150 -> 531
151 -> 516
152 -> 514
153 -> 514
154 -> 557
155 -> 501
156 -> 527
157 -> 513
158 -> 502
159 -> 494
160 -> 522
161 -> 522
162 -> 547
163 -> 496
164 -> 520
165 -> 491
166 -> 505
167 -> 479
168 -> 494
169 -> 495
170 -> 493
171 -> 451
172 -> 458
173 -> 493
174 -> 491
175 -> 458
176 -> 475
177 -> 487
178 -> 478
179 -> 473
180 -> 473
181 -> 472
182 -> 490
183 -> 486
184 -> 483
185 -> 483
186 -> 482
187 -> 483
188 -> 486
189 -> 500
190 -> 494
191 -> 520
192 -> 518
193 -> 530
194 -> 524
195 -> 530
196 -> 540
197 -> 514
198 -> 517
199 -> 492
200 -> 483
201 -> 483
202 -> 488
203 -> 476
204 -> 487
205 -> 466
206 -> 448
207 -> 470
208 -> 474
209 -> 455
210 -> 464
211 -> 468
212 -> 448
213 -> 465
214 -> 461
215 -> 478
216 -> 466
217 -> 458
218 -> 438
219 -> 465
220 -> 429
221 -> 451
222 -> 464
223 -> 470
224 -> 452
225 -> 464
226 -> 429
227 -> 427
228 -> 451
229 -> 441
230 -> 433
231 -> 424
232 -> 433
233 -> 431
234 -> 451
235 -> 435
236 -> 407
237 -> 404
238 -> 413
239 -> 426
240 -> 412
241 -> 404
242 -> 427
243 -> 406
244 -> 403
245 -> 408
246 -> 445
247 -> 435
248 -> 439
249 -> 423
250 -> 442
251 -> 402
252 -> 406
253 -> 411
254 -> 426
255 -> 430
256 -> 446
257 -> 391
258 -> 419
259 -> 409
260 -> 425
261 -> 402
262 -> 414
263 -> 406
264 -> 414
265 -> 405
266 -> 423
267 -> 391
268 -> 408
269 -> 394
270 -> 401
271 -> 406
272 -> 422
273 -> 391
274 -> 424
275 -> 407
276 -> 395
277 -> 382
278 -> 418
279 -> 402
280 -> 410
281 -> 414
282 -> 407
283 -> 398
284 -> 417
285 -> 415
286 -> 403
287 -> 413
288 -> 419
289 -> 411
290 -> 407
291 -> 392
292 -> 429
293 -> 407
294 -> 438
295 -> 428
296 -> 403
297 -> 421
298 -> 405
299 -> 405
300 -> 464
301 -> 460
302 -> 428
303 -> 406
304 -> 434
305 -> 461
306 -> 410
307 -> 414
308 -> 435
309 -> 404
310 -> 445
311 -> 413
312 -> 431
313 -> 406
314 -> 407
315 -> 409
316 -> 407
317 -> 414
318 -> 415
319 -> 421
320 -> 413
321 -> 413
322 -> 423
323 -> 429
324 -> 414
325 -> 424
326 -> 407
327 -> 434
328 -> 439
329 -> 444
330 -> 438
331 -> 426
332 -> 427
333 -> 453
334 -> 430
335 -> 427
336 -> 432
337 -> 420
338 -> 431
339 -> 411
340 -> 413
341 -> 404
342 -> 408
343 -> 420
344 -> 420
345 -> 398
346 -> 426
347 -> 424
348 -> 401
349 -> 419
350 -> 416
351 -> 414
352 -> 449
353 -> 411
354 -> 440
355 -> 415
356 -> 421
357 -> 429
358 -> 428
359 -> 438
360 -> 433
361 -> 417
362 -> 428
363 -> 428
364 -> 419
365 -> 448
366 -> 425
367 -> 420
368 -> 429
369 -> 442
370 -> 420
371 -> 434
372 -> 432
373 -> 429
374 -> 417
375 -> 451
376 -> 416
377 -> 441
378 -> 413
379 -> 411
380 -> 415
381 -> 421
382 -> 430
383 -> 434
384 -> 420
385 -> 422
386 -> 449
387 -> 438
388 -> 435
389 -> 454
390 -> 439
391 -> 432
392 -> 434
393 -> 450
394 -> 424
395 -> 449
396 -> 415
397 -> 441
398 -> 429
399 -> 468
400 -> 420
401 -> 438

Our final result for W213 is 460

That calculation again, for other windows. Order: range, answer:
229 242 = 424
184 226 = 480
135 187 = 504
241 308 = 415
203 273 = 432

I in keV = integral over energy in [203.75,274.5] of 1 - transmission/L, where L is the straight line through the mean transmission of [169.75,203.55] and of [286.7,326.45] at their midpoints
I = 4.4 keV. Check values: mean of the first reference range 491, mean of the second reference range 420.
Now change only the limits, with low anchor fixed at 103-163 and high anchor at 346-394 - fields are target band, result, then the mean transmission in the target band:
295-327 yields 2.3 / 421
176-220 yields 1.7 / 483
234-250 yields 2.1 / 421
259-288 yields 3.9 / 408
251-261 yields 1.3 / 416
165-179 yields 0.9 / 481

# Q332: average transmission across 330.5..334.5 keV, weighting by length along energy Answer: 434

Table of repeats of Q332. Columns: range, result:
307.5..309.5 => 420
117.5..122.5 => 532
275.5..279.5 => 399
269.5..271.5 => 404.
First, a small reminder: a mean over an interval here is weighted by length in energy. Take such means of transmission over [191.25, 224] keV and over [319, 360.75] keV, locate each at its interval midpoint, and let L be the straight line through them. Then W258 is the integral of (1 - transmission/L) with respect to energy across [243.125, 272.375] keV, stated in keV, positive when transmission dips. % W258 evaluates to 2.7 keV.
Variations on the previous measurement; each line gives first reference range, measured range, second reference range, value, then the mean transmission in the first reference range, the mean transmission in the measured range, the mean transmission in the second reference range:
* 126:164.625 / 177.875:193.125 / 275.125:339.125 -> 0.2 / 522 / 490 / 420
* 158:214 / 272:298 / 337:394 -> 2.5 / 489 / 410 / 426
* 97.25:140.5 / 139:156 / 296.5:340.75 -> -0.1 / 537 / 525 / 424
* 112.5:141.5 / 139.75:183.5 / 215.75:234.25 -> -0.4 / 529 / 504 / 446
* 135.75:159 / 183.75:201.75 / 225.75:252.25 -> -1.1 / 523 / 504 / 424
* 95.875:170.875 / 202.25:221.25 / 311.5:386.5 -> 1.1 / 528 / 462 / 424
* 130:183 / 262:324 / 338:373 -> 4.8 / 508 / 415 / 423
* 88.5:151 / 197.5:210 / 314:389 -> 0.4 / 535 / 478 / 425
